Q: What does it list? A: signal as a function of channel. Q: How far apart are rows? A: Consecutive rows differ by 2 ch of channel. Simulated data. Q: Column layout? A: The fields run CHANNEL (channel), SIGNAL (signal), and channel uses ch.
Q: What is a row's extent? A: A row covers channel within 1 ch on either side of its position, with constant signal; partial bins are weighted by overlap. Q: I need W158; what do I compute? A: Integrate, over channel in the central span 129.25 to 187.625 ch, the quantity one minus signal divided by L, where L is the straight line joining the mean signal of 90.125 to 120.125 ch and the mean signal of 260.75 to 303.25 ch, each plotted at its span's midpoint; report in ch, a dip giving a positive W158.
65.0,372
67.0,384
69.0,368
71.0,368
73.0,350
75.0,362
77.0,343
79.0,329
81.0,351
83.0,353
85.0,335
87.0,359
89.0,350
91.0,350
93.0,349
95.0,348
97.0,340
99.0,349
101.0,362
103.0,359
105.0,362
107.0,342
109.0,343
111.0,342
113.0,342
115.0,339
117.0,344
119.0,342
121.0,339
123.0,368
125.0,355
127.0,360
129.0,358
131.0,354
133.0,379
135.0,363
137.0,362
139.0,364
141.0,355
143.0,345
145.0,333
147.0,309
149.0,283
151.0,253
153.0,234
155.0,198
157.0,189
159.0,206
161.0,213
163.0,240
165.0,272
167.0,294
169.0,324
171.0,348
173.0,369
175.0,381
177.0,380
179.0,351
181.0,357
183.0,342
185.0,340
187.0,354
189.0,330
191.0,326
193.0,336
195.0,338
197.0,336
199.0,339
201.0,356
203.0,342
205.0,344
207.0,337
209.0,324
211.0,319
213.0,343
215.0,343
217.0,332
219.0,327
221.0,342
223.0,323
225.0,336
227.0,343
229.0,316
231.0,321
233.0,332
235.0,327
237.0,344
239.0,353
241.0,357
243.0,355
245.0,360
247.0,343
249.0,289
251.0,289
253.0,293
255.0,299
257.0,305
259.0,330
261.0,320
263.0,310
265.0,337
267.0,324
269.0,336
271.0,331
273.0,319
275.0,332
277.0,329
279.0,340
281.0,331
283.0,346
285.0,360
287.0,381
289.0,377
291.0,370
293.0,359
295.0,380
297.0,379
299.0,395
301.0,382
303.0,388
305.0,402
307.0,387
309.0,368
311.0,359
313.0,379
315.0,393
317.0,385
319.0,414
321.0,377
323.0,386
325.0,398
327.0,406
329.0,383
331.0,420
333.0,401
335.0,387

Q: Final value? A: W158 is 5.8 ch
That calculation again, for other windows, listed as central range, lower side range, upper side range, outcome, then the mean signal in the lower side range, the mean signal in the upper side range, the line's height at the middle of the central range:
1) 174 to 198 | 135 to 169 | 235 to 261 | -4.04 ch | 282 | 326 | 298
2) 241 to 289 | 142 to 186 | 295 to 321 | 3.89 ch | 298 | 385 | 359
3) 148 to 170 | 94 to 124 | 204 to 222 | 6.15 ch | 348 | 335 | 342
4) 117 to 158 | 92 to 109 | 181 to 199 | 2.78 ch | 351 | 339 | 346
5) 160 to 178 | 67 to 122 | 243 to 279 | 1.26 ch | 350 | 322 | 337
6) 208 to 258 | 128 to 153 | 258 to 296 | 1.66 ch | 334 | 343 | 340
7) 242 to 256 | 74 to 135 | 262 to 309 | 1.46 ch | 350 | 357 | 355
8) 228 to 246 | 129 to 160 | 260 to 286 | -0.92 ch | 304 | 332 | 324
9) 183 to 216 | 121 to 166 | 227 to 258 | -2.20 ch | 305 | 326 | 317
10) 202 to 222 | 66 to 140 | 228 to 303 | 0.52 ch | 353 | 340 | 344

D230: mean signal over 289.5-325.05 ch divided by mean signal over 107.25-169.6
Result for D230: 1.22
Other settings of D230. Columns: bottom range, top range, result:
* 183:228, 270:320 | 1.09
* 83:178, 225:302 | 1.04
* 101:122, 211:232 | 0.96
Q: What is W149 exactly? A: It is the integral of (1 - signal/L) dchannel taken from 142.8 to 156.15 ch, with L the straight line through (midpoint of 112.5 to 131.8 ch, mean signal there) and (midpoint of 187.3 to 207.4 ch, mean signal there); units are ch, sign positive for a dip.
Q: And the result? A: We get 2.8 ch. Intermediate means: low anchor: 350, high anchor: 339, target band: 274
